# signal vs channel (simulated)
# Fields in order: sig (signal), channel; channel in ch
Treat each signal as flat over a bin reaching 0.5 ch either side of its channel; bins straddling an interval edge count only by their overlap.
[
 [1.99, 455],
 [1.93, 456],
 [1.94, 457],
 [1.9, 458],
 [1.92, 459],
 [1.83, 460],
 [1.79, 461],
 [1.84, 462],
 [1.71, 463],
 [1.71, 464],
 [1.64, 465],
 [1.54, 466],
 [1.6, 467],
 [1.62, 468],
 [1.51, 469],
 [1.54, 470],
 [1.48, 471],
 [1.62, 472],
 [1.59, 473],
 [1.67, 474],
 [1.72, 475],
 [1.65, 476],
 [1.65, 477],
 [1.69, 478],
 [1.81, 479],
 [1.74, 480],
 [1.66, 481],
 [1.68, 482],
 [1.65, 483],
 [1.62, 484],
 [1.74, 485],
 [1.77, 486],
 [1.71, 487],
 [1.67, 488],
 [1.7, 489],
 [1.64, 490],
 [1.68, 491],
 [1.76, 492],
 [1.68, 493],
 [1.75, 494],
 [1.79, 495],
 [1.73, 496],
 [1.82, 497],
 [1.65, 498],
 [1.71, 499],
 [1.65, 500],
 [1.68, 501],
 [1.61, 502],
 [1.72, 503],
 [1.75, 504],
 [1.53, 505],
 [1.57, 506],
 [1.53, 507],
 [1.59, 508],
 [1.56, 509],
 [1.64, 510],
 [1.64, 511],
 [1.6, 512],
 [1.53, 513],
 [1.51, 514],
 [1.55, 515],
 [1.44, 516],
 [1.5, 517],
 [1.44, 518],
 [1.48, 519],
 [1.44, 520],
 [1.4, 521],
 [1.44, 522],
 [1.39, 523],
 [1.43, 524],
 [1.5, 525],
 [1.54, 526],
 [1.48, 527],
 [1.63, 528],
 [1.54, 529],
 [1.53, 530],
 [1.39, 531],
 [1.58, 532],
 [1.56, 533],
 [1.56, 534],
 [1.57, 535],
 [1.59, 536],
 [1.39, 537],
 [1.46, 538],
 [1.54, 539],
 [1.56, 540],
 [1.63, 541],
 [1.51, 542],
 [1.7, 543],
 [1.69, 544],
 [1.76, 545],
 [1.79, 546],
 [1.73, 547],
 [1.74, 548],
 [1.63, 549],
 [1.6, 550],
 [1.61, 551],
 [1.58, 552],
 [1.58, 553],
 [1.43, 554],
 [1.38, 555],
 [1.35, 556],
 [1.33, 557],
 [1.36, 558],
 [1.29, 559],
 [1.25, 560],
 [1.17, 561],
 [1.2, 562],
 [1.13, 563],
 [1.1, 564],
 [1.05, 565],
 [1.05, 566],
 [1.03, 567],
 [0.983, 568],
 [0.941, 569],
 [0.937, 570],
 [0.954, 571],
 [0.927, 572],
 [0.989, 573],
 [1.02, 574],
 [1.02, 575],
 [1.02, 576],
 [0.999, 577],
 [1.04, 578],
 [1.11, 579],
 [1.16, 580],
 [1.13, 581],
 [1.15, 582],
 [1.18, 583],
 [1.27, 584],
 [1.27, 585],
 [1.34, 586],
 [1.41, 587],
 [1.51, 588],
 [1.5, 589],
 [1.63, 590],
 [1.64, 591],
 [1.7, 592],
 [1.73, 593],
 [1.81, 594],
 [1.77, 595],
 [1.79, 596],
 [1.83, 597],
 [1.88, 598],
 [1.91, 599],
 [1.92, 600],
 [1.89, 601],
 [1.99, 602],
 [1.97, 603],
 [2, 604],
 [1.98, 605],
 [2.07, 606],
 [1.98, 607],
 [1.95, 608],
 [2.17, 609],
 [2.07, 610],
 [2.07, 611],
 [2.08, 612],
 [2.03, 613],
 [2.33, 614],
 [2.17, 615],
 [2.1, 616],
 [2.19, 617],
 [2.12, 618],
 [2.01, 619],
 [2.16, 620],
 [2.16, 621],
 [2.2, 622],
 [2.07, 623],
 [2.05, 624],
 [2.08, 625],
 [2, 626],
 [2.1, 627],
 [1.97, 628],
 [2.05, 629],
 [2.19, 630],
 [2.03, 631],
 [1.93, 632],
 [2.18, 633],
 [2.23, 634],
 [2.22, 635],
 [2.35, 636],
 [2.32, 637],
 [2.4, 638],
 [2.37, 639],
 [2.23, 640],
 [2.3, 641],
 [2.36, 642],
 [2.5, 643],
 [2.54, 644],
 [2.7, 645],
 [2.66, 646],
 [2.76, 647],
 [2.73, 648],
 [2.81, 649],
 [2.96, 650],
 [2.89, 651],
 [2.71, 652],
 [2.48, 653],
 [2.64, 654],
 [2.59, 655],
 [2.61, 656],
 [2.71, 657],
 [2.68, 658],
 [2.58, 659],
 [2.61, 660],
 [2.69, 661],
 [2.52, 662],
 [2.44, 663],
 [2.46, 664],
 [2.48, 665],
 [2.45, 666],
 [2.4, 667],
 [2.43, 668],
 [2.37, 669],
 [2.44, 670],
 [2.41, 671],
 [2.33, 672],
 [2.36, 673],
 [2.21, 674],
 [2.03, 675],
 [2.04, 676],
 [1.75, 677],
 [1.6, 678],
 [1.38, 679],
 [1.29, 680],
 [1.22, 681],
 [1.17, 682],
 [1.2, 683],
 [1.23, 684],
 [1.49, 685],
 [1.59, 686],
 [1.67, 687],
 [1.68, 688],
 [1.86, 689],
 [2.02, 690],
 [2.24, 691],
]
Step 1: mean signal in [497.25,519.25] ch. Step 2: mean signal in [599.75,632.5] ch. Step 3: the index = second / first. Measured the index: 1.30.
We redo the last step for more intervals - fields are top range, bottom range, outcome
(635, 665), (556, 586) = 2.30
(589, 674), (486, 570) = 1.48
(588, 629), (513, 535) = 1.32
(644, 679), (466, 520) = 1.51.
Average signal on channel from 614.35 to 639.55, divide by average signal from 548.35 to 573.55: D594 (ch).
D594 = 1.7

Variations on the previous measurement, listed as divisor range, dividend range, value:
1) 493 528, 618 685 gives 1.43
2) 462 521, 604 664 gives 1.42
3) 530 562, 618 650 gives 1.50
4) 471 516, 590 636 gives 1.22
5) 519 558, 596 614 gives 1.30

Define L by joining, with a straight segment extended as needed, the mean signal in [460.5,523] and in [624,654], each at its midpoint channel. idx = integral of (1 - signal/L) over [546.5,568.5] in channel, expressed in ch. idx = 6.9 ch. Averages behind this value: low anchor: 1.63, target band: 1.34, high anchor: 2.38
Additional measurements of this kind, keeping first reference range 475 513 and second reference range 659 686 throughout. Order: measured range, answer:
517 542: 3.50 ch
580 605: 3.29 ch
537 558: 2.51 ch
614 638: -2.35 ch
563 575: 5.41 ch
